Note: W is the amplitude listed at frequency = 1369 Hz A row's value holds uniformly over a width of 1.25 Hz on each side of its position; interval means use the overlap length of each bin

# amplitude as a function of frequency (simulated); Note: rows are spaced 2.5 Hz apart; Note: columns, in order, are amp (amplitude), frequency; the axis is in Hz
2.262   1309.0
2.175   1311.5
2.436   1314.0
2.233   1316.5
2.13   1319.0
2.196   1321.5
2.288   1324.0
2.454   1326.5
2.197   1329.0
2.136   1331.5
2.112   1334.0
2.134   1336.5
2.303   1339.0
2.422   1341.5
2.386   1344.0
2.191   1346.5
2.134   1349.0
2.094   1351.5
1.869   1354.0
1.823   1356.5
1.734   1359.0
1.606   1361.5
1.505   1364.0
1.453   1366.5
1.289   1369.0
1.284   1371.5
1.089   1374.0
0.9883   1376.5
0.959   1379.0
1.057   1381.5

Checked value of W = 1.289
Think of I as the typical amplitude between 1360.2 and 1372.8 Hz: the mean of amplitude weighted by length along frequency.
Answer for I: 1.43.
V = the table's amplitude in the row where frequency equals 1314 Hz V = 2.436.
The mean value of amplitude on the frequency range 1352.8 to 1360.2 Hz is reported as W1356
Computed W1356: 1.81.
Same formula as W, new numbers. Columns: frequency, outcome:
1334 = 2.112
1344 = 2.386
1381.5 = 1.057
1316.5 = 2.233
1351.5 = 2.094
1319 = 2.13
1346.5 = 2.191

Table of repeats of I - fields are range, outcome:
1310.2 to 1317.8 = 2.28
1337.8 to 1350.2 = 2.29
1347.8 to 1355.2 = 2.03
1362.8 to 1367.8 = 1.48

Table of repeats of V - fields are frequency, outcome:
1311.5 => 2.175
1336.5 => 2.134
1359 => 1.734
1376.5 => 0.9883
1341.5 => 2.422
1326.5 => 2.454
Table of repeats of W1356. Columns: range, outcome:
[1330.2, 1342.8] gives 2.22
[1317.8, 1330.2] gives 2.25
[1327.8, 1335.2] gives 2.15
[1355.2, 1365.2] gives 1.67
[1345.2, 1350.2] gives 2.17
